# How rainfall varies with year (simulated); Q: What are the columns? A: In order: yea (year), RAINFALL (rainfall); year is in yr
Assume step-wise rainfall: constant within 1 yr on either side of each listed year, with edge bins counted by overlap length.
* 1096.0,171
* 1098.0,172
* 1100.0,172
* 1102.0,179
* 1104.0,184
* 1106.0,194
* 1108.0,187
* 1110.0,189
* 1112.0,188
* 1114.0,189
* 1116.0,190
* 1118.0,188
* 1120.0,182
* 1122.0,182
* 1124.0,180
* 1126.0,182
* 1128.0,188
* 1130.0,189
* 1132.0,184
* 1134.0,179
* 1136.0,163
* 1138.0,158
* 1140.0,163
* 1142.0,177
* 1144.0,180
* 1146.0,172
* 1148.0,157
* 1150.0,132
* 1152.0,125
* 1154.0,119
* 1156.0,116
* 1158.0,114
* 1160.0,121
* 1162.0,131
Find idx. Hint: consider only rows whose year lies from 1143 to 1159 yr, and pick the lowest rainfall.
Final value 114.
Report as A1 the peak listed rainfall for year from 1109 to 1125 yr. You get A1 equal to 190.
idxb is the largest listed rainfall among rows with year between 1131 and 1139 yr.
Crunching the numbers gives 184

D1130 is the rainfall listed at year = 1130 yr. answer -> 189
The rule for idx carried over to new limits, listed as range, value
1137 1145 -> 158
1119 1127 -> 180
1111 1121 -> 182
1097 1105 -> 172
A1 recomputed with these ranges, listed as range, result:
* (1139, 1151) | 180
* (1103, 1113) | 194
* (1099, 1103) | 179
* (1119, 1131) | 189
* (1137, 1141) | 163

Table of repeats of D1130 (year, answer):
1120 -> 182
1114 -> 189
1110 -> 189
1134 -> 179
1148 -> 157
